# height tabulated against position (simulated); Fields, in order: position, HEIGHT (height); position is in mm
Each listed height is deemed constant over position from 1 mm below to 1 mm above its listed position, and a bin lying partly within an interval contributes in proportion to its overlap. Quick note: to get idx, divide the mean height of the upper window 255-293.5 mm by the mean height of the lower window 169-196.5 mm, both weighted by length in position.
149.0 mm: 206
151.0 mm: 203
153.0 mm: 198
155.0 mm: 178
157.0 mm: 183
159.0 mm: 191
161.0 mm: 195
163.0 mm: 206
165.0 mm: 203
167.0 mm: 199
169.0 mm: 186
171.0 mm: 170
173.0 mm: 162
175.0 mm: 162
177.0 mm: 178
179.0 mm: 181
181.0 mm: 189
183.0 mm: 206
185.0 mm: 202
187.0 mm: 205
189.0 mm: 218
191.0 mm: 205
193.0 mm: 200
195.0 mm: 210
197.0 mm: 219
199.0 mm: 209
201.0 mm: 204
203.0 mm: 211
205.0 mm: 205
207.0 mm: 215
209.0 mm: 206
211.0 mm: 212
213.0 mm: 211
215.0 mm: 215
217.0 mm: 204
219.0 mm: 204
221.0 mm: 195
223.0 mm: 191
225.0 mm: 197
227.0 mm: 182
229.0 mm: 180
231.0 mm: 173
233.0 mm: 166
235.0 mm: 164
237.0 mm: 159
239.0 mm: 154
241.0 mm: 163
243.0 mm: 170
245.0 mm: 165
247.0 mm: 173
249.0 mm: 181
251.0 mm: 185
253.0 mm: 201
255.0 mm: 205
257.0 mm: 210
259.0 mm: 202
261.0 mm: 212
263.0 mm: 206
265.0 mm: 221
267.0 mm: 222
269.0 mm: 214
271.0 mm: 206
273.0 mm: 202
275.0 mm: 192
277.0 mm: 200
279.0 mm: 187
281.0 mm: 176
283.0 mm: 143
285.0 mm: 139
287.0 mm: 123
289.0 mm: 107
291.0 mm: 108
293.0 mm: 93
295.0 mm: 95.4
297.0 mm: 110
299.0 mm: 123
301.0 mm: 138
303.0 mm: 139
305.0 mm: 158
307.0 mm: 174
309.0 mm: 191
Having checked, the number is 0.93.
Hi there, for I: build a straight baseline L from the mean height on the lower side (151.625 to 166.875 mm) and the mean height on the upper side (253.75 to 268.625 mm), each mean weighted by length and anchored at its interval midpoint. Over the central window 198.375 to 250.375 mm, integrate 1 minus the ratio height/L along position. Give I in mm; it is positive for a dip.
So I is 4.1 mm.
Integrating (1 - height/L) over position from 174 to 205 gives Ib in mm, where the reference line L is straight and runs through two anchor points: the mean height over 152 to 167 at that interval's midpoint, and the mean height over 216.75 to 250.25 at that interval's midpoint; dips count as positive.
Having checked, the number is -2.2 mm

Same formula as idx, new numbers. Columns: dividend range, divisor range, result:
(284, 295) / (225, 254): 0.65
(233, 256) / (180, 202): 0.85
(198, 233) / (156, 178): 1.08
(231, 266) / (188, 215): 0.88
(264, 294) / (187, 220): 0.81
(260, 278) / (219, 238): 1.16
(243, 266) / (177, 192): 0.98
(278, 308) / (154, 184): 0.72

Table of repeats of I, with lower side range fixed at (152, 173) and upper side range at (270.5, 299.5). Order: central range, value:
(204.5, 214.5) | -2.16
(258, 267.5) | -3.57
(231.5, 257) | -2.35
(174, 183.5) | 0.09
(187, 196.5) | -1.55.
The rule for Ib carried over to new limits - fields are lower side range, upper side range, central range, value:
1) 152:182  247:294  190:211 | -2.9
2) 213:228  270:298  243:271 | -4.9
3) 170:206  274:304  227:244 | 0.2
